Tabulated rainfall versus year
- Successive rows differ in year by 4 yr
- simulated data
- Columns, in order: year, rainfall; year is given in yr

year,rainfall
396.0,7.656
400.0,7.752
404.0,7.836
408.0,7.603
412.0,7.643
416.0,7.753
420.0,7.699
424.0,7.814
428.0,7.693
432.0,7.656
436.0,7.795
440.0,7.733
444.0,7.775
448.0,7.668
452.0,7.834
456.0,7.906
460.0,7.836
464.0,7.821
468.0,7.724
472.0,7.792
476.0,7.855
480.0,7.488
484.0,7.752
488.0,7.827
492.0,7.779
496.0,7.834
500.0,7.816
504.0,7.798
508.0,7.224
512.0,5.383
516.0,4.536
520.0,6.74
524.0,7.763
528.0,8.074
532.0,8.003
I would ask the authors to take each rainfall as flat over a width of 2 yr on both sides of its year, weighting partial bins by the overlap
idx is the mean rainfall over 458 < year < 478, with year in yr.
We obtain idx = 7.81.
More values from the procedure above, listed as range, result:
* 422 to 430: 7.75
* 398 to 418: 7.72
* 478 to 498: 7.74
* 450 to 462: 7.86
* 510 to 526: 6.11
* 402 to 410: 7.72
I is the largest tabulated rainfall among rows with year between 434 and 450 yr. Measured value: 7.795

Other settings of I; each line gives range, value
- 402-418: 7.836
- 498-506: 7.816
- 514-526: 7.763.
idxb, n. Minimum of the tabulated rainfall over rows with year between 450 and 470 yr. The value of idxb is 7.724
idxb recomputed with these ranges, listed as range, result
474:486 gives 7.488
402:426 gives 7.603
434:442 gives 7.733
